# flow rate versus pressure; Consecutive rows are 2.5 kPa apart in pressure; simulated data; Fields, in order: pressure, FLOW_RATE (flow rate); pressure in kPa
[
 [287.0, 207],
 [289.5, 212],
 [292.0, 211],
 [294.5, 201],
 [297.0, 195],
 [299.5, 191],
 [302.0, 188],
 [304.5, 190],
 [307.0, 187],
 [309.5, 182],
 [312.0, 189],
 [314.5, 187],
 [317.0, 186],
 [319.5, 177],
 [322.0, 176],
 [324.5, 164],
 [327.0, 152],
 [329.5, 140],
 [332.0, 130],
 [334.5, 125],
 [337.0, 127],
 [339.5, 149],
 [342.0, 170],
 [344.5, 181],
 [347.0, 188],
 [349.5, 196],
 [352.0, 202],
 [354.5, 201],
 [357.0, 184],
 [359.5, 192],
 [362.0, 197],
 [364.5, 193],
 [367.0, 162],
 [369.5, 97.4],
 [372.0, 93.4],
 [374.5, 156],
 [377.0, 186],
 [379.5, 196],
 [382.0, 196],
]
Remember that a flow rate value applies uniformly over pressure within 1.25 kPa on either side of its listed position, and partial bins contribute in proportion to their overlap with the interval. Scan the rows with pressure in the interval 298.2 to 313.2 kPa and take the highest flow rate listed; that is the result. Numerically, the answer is 191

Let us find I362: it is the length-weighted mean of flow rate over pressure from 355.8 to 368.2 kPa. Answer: 186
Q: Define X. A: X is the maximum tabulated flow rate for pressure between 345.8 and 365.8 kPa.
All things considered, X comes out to 202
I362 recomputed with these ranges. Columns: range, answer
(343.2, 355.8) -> 193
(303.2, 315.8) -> 187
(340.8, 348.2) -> 180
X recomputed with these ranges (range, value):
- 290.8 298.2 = 211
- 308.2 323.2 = 189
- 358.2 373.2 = 197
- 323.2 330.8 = 164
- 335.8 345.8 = 181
